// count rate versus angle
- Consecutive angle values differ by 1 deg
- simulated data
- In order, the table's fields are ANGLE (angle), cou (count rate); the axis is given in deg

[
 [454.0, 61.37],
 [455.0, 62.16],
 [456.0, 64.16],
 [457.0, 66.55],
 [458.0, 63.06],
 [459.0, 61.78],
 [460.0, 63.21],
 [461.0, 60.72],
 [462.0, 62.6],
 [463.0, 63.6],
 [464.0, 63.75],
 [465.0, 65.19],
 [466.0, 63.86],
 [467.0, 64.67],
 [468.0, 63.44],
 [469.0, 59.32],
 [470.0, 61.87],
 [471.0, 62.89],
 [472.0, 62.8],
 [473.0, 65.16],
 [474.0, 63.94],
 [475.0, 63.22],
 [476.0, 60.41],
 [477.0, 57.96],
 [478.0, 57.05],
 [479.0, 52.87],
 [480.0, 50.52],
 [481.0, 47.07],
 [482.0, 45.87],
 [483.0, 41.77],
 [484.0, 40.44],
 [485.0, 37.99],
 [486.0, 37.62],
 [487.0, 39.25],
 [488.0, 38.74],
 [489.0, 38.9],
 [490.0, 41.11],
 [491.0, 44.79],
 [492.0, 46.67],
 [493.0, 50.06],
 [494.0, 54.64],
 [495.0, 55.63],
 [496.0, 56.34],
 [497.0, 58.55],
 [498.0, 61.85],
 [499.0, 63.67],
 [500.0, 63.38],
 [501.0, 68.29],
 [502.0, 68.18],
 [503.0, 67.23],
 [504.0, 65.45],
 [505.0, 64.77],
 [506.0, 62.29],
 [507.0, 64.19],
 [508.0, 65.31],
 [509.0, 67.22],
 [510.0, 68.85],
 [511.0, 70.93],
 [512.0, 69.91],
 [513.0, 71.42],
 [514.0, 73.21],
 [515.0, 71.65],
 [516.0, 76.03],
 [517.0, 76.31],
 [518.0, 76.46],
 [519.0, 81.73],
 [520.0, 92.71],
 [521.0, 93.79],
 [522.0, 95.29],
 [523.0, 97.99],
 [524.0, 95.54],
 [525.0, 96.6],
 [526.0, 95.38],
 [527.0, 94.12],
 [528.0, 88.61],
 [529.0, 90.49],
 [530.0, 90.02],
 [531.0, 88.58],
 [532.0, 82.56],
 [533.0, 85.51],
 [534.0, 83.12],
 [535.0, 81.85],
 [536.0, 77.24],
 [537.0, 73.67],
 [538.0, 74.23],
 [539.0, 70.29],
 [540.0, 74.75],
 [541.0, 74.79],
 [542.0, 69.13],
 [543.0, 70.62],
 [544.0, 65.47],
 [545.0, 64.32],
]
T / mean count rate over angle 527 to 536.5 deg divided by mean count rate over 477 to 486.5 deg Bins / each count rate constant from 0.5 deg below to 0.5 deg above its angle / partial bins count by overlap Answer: 1.85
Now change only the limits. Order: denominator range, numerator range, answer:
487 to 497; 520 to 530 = 1.97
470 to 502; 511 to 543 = 1.55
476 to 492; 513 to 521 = 1.74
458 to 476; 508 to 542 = 1.29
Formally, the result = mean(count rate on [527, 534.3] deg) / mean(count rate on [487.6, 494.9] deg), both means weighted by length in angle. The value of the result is 1.9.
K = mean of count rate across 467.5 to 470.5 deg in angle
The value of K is 61.5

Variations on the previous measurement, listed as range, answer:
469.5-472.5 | 62.5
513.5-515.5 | 72.4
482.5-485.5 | 40.1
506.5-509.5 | 65.6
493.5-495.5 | 55.1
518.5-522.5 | 90.9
